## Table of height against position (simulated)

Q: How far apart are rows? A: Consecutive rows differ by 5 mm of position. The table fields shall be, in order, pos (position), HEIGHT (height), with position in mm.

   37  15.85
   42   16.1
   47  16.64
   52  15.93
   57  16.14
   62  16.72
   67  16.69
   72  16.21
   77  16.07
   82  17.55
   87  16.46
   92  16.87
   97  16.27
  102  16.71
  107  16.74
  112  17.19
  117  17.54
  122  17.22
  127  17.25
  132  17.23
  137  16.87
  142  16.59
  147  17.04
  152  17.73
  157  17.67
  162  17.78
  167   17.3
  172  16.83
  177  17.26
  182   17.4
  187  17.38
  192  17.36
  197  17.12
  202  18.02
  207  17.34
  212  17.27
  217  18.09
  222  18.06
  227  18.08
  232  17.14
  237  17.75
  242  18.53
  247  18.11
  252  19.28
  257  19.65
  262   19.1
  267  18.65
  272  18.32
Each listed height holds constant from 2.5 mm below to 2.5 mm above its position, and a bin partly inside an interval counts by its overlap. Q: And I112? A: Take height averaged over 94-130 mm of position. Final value 17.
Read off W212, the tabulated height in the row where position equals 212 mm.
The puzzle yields 17.27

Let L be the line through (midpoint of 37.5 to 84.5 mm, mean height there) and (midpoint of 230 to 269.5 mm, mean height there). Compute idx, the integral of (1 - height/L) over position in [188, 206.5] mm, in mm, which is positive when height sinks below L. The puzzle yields 0.5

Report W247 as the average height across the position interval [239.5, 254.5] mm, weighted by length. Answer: 18.6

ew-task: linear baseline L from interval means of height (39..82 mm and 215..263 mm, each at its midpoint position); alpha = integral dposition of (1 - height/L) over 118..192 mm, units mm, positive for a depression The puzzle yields 0.7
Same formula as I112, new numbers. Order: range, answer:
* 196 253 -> 17.9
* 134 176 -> 17.2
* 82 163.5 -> 17.1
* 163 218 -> 17.4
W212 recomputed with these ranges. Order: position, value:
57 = 16.14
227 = 18.08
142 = 16.59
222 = 18.06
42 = 16.1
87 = 16.46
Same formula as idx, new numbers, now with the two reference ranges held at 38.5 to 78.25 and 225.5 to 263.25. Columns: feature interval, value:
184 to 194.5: 0.3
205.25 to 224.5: 0.4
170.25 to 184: 0.4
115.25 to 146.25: 0.1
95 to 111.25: 0.2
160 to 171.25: 0.1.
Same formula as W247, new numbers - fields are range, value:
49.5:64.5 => 16.3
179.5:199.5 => 17.3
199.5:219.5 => 17.7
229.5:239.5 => 17.4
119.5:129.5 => 17.2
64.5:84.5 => 16.6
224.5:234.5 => 17.6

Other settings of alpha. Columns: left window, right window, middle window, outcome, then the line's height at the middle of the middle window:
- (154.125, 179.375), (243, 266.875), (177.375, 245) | 2.0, 18.2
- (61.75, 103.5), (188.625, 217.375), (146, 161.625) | -0.4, 17.1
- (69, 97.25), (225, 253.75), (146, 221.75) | 0.5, 17.6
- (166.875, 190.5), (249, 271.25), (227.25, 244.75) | 0.6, 18.5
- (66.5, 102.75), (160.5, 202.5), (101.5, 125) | -0.4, 16.8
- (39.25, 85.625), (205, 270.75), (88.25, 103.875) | 0.2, 16.8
